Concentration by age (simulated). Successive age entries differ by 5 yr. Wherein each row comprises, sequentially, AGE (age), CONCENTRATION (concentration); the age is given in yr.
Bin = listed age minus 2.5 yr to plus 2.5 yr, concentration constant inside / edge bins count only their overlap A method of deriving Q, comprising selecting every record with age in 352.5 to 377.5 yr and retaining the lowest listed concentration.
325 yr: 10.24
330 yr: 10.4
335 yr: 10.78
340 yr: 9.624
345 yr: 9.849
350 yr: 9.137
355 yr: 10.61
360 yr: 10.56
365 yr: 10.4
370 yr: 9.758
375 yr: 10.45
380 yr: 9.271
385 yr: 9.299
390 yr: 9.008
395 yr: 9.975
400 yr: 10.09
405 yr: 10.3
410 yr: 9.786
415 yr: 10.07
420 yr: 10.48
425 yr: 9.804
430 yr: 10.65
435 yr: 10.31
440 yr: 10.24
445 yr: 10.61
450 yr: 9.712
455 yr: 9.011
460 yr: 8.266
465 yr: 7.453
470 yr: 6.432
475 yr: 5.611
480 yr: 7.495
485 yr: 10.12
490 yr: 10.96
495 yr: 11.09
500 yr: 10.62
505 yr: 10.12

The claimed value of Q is 9.758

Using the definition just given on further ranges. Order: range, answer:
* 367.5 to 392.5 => 9.008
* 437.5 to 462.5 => 8.266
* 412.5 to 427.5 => 9.804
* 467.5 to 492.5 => 5.611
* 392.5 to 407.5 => 9.975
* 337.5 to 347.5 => 9.624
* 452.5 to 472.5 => 6.432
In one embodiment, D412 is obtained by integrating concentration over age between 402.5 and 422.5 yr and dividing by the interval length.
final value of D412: 10.2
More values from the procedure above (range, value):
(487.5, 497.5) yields 11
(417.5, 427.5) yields 10.1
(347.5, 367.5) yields 10.2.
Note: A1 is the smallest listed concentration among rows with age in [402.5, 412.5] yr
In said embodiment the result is 9.786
